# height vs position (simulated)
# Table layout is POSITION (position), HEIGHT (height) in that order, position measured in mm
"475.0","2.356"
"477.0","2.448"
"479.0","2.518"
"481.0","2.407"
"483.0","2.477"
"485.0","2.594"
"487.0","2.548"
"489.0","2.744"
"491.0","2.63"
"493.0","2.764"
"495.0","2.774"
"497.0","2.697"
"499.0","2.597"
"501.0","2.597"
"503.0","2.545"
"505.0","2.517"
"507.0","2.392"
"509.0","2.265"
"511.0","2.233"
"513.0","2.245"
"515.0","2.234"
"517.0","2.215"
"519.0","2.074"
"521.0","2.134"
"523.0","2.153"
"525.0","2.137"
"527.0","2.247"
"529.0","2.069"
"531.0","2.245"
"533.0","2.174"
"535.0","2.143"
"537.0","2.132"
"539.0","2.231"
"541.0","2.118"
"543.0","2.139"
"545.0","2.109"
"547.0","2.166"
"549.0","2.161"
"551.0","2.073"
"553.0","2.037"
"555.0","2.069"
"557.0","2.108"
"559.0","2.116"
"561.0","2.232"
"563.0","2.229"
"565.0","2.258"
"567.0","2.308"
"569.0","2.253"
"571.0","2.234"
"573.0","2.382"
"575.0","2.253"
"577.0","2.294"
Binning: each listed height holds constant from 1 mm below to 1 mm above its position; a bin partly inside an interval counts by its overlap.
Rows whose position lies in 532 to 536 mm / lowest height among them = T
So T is 2.143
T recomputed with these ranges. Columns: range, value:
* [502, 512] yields 2.233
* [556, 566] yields 2.108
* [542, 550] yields 2.109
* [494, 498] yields 2.697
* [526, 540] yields 2.069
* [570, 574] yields 2.234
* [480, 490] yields 2.407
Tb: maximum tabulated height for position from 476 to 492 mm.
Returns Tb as 2.744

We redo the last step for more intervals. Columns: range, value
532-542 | 2.231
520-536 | 2.247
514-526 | 2.234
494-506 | 2.774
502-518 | 2.545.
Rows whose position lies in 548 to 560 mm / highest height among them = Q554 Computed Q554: 2.161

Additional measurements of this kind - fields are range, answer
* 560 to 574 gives 2.382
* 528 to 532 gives 2.245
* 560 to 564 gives 2.232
